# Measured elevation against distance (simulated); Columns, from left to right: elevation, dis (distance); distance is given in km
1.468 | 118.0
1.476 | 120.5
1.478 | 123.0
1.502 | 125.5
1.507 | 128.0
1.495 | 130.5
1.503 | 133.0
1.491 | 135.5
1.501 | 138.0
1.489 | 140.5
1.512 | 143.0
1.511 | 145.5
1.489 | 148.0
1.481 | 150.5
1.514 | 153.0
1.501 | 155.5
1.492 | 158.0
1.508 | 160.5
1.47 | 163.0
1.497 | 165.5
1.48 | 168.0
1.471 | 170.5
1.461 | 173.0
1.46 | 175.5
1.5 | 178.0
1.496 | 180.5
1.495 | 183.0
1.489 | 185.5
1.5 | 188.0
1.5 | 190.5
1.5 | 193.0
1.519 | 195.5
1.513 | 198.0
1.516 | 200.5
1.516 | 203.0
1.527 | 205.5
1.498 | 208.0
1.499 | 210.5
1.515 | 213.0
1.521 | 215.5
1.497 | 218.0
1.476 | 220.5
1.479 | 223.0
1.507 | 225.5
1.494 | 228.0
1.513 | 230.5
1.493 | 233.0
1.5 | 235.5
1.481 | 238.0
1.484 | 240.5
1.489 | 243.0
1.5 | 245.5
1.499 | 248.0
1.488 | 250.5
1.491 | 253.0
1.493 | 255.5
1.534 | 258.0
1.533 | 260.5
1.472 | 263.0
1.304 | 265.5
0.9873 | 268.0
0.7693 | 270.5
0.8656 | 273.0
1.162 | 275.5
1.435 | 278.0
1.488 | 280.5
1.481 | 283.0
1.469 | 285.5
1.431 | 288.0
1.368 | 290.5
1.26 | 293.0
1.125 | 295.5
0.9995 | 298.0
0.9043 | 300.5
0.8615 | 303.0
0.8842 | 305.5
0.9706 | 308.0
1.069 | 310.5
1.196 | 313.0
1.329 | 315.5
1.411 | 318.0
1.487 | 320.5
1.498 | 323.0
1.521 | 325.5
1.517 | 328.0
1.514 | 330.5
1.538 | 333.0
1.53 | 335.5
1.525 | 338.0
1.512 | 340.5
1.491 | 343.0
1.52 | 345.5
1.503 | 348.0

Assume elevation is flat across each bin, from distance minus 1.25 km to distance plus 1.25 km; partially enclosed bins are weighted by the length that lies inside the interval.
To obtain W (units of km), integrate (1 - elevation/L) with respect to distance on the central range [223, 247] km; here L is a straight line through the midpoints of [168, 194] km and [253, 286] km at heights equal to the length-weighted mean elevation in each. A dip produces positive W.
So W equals -2.0 km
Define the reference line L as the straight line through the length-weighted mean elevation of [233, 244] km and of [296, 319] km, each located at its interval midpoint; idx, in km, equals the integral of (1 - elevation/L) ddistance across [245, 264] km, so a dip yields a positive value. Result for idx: -1.5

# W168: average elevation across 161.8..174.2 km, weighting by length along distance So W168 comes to 1.48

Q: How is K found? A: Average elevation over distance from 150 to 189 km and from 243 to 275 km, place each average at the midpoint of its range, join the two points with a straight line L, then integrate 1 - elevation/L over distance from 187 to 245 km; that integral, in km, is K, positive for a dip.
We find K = -3.9 km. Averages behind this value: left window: 1.49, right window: 1.33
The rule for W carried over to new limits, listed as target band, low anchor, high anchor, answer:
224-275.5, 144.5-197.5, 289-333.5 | -1.3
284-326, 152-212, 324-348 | 8.2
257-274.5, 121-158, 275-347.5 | 2.2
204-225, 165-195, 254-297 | -1.2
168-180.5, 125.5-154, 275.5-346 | -0.1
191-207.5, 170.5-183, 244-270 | -0.6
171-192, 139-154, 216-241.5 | 0.1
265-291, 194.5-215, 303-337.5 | 2.8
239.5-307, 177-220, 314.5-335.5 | 9.3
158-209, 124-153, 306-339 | -0.9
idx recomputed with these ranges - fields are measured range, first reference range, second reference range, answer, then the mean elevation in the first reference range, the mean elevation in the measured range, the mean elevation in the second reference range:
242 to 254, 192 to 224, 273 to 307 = -1.18 km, 1.51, 1.49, 1.21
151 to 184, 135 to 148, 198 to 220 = 0.35 km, 1.5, 1.49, 1.51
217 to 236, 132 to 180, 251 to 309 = -2.11 km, 1.49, 1.49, 1.23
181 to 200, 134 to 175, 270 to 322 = -1.16 km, 1.49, 1.5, 1.2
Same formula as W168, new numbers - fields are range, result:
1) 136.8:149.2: 1.5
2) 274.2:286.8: 1.4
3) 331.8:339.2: 1.53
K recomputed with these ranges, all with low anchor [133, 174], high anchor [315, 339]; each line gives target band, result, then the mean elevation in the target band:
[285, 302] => 3.25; 1.21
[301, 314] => 4.40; 0.987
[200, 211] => -0.14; 1.51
